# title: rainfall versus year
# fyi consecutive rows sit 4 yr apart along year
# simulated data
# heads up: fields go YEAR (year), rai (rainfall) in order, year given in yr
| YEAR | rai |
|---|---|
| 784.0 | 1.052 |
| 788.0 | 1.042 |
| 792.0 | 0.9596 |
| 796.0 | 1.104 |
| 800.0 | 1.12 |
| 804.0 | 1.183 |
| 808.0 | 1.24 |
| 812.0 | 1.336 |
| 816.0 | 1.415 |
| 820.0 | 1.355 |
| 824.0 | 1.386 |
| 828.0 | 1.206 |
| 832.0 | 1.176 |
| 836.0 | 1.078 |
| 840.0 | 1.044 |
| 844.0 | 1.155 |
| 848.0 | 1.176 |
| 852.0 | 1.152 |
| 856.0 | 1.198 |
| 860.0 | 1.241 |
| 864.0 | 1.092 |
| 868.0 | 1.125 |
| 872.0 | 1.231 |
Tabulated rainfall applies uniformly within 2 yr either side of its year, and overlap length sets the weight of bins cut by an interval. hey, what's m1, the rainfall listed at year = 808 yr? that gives 1.24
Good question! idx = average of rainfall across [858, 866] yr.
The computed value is 1.17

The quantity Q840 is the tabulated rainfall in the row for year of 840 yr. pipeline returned 1.044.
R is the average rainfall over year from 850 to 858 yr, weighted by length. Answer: 1.17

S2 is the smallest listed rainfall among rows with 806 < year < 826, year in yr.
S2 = 1.24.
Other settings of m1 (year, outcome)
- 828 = 1.206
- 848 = 1.176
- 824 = 1.386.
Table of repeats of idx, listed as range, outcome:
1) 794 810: 1.16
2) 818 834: 1.28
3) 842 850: 1.17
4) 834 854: 1.12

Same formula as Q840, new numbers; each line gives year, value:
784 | 1.052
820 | 1.355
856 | 1.198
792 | 0.9596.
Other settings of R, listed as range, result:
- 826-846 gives 1.13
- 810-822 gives 1.37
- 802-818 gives 1.29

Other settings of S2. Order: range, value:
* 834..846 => 1.044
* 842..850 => 1.155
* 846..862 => 1.152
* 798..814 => 1.12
